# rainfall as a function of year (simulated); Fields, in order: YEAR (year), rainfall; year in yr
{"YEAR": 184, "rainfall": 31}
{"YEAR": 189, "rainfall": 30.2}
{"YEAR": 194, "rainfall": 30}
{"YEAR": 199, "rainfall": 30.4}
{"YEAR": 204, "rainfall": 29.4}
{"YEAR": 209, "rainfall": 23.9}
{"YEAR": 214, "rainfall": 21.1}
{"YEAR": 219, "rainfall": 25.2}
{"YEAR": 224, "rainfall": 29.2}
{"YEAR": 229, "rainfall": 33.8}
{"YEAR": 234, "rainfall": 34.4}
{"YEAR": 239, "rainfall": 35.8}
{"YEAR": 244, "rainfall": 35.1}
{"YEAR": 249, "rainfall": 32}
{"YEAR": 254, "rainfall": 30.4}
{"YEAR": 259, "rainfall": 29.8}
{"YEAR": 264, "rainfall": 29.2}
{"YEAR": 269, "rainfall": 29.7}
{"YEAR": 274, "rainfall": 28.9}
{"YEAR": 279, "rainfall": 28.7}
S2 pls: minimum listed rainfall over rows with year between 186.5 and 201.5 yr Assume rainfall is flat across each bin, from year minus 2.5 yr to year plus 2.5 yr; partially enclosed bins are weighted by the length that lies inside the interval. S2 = 30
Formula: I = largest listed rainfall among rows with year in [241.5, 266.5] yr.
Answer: 35.1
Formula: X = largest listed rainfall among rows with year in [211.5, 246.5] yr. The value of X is 35.8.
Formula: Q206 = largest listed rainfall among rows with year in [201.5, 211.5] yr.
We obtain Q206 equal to 29.4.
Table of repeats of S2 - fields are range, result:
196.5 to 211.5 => 23.9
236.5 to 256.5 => 30.4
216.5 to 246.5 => 25.2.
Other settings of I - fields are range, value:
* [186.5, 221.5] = 30.4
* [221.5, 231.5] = 33.8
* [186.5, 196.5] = 30.2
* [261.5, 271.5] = 29.7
